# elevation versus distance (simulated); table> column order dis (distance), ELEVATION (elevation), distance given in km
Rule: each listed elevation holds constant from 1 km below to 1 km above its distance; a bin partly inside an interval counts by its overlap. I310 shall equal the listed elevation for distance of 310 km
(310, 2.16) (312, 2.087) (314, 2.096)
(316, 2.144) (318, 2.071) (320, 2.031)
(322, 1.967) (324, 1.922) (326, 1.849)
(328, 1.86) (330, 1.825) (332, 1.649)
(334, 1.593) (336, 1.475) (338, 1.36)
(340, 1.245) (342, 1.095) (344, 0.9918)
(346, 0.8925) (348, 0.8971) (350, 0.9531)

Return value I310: 2.16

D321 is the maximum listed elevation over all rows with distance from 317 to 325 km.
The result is 2.071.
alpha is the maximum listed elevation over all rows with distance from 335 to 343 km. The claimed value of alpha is 1.475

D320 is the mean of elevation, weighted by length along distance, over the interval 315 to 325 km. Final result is 2.03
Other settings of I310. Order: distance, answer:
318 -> 2.071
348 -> 0.8971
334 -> 1.593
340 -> 1.245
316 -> 2.144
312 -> 2.087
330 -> 1.825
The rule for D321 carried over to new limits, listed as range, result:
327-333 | 1.86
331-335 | 1.649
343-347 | 0.9918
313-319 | 2.144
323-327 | 1.922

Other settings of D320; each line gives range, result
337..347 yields 1.12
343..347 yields 0.942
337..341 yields 1.3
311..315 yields 2.09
